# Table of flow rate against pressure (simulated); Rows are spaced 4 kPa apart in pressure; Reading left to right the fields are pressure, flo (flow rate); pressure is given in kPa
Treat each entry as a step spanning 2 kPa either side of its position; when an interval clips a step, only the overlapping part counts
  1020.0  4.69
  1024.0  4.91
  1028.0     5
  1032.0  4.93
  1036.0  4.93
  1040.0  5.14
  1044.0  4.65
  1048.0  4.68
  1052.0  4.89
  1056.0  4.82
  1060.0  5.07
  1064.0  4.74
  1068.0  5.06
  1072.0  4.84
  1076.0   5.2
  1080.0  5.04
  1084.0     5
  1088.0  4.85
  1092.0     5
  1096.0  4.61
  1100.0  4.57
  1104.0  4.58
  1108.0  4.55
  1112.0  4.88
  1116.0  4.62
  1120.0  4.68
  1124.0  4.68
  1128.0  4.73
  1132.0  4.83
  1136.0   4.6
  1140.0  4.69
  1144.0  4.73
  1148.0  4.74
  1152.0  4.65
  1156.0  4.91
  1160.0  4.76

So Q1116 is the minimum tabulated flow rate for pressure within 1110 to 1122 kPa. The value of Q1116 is 4.62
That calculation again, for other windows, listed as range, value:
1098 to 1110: 4.55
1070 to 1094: 4.84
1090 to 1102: 4.57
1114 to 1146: 4.6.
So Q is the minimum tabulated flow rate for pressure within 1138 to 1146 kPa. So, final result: 4.69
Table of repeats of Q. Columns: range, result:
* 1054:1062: 4.82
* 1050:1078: 4.74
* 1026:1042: 4.93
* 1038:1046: 4.65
